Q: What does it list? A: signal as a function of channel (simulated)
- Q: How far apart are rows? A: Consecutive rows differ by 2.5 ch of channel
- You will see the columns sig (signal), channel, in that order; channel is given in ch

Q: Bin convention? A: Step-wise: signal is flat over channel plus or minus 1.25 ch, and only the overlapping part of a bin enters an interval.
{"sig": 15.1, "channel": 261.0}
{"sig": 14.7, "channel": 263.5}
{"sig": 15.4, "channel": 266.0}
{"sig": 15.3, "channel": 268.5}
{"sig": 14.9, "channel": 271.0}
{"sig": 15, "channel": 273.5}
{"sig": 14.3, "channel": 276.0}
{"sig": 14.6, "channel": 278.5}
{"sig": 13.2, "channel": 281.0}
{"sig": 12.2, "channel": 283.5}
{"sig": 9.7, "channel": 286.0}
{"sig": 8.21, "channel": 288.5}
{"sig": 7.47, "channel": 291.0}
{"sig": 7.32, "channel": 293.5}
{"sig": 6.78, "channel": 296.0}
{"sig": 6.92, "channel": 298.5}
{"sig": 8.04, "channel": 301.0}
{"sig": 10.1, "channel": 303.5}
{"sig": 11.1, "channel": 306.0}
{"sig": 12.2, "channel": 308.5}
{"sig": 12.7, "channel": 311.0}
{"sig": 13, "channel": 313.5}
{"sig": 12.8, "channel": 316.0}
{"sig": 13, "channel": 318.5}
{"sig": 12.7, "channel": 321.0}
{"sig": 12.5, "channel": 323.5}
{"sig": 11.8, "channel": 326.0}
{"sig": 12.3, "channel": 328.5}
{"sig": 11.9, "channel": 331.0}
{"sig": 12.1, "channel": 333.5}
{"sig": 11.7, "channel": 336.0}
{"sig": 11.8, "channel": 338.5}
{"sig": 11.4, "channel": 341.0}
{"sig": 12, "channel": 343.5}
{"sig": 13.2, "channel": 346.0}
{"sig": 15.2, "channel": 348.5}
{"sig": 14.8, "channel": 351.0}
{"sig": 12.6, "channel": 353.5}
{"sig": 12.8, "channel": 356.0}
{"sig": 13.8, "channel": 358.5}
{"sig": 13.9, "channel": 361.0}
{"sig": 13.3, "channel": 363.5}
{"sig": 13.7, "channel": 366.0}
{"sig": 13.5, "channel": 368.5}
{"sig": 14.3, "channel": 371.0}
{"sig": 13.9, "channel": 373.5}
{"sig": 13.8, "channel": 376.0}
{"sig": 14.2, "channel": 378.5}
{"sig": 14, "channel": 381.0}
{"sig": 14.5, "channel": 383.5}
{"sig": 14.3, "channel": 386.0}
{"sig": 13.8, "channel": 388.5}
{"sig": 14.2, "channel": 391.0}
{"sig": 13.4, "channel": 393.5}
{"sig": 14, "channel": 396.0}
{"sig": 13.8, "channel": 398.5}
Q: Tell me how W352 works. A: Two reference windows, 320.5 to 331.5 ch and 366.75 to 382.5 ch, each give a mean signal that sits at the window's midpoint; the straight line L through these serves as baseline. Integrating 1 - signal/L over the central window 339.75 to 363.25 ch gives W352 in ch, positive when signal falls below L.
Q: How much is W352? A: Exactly -0.3 ch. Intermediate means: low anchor 12.2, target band 13.3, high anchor 14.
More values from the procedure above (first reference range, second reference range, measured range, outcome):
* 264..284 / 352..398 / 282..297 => 5.9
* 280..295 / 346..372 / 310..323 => -1.8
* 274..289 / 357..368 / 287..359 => 9.0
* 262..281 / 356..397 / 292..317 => 7.7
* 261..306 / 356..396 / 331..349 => 0.9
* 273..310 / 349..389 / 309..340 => -1.3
